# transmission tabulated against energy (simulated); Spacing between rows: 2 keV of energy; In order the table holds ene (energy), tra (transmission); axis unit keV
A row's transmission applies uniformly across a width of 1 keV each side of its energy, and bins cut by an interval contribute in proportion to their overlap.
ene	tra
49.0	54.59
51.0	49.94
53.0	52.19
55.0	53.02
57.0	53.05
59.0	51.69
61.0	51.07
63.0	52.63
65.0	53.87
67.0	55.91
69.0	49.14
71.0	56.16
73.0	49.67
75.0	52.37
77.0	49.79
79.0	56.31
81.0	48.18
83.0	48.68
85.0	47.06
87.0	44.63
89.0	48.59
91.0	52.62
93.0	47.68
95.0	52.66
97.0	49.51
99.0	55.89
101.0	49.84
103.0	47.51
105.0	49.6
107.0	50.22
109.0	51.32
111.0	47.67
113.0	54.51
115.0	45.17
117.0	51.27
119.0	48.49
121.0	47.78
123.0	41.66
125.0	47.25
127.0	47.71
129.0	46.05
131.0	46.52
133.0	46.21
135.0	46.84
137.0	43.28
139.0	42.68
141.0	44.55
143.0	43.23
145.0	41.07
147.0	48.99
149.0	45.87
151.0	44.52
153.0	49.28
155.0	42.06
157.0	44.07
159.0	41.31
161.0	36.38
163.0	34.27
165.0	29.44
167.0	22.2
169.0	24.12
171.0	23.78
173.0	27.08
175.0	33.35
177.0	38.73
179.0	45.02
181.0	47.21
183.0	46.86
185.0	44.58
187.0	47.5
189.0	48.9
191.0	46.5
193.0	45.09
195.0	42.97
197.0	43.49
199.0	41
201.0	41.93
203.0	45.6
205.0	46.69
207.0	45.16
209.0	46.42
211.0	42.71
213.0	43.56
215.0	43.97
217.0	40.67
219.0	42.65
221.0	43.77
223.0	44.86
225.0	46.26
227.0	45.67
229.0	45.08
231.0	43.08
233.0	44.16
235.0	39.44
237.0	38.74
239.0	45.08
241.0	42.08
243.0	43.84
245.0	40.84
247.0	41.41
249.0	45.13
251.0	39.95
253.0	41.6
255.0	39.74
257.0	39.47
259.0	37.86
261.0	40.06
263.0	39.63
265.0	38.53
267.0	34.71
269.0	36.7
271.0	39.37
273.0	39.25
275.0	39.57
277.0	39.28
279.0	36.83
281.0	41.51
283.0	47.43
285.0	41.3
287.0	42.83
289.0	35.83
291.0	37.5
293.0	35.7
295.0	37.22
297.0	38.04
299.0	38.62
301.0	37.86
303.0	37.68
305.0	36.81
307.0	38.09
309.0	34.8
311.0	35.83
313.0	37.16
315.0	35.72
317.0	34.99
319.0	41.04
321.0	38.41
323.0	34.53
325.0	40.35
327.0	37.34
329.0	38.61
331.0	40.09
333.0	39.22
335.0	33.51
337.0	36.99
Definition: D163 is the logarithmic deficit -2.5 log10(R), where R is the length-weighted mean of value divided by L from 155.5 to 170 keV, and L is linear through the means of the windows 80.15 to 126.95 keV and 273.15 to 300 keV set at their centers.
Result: 0.345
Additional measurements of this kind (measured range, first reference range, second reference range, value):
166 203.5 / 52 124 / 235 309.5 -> 0.13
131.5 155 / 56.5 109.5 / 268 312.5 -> 0.05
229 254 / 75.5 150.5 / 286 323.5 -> -0.04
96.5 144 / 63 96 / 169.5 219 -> 0.00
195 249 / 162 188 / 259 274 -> -0.17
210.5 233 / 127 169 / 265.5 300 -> -0.10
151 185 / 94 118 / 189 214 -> 0.25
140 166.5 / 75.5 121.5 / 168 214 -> 0.09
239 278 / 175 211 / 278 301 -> 0.02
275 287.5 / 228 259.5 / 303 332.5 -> -0.05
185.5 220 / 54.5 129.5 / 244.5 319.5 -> -0.02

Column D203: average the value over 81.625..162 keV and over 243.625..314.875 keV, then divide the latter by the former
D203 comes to 0.8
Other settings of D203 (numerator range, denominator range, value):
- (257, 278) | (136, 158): 0.87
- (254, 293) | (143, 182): 1.03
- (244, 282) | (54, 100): 0.77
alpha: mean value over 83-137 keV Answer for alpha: 48.5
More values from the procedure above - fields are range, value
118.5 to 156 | 45.4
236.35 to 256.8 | 41.8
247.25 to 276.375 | 39.4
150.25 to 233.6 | 41.5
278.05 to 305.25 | 39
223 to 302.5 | 40.5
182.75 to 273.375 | 42.7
